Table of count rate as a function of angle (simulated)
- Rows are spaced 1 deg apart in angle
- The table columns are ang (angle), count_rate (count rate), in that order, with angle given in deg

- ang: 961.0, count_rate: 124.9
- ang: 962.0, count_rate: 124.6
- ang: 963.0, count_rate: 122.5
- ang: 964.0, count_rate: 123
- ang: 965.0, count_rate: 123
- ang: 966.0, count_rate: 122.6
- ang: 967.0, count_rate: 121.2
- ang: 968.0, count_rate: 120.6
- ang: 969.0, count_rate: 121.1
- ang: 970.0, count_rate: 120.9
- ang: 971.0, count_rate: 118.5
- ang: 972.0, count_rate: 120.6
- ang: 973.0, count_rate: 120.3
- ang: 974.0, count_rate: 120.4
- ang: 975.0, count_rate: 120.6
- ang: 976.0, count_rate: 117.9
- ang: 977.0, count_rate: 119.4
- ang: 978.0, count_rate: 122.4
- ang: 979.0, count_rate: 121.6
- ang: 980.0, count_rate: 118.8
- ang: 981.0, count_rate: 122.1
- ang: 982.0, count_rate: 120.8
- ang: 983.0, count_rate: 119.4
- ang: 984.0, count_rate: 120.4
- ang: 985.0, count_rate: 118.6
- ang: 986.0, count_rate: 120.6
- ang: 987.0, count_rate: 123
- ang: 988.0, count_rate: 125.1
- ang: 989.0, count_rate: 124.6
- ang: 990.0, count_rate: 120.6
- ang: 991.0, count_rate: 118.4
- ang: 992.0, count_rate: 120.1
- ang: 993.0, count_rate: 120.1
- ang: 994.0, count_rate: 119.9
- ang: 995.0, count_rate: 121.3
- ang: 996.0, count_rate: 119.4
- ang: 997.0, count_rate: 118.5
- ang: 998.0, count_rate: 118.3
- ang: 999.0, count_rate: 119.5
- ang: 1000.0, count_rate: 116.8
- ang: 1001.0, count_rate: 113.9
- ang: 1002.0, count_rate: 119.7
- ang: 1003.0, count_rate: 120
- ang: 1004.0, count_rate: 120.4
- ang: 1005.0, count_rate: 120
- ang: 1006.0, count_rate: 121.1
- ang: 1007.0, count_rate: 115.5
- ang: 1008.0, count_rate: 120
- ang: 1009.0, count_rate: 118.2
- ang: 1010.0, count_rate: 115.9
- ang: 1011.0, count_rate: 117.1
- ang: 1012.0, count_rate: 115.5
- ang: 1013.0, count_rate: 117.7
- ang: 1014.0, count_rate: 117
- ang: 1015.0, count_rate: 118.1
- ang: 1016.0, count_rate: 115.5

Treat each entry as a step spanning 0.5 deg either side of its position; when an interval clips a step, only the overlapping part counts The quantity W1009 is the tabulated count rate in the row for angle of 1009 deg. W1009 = 118.2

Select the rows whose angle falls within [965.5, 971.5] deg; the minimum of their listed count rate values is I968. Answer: 118.5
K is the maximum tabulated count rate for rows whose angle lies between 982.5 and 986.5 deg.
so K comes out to 120.6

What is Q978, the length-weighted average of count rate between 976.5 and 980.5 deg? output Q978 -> 121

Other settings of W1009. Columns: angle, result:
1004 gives 120.4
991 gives 118.4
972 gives 120.6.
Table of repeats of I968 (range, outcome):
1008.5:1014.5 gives 115.5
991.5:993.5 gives 120.1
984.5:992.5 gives 118.4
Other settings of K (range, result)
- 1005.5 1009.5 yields 121.1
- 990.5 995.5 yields 121.3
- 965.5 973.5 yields 122.6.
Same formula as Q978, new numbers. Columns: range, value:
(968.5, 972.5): 120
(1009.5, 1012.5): 116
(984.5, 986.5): 120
